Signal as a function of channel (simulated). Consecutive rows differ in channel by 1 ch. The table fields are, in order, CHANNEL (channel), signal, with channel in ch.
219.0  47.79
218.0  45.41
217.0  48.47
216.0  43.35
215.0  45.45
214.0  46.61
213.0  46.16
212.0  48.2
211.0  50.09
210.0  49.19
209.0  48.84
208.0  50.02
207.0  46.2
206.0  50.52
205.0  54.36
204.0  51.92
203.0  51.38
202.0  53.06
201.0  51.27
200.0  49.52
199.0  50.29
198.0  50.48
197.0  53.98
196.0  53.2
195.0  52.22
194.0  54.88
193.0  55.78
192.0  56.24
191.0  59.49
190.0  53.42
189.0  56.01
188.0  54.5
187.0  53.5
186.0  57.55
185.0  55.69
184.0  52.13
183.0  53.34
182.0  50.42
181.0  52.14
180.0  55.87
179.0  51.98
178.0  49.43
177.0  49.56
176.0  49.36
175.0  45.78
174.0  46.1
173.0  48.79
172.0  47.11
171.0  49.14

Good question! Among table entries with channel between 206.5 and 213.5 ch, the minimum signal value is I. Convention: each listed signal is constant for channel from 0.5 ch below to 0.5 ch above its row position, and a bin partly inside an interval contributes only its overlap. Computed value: 46.16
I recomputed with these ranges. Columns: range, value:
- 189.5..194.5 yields 53.42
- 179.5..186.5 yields 50.42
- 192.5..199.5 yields 50.29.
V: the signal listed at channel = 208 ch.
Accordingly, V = 50.02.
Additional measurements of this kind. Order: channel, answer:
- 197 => 53.98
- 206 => 50.52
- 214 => 46.61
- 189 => 56.01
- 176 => 49.36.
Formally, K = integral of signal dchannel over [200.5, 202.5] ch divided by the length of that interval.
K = 52.2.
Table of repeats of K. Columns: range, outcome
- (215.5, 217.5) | 45.9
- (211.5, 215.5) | 46.6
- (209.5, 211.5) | 49.6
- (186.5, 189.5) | 54.7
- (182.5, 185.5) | 53.7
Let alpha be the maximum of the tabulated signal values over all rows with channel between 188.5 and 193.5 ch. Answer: 59.49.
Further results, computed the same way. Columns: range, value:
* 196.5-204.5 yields 53.98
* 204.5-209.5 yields 54.36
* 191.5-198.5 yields 56.24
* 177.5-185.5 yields 55.87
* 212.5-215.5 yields 46.61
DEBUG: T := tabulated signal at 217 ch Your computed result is 48.47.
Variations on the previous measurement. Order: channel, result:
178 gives 49.43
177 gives 49.56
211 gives 50.09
